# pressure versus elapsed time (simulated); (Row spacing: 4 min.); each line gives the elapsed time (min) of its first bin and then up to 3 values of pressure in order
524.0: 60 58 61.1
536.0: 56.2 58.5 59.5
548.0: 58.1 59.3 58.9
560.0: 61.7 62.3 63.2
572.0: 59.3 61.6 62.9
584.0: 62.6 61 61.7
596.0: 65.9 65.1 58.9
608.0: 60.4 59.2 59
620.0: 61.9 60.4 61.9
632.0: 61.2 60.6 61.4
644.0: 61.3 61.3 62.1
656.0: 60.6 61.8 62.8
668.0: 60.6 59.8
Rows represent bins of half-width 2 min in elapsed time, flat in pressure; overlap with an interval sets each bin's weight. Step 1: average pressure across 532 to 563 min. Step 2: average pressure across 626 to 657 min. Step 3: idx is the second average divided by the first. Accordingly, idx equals 1.04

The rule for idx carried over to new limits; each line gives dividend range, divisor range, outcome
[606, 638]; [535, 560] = 1.03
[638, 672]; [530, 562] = 1.04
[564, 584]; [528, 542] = 1.06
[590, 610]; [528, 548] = 1.06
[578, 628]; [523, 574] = 1.03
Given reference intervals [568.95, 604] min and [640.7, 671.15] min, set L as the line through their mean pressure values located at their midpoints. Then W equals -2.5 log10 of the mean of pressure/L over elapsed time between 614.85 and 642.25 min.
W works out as 0.01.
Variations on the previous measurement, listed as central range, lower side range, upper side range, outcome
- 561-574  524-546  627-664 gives -0.037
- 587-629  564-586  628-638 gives 0.001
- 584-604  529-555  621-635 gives -0.047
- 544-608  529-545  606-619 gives -0.039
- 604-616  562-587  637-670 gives 0.040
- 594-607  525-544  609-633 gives -0.052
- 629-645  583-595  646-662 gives 0.008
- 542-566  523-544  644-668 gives -0.013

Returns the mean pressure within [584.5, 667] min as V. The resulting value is 61.4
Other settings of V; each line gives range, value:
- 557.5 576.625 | 61.6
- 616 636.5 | 61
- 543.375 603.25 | 61.5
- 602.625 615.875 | 59.5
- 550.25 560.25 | 59.7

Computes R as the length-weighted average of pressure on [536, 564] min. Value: 59.3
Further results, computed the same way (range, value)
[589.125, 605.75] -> 62.9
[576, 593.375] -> 62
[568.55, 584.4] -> 61.6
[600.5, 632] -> 60.5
